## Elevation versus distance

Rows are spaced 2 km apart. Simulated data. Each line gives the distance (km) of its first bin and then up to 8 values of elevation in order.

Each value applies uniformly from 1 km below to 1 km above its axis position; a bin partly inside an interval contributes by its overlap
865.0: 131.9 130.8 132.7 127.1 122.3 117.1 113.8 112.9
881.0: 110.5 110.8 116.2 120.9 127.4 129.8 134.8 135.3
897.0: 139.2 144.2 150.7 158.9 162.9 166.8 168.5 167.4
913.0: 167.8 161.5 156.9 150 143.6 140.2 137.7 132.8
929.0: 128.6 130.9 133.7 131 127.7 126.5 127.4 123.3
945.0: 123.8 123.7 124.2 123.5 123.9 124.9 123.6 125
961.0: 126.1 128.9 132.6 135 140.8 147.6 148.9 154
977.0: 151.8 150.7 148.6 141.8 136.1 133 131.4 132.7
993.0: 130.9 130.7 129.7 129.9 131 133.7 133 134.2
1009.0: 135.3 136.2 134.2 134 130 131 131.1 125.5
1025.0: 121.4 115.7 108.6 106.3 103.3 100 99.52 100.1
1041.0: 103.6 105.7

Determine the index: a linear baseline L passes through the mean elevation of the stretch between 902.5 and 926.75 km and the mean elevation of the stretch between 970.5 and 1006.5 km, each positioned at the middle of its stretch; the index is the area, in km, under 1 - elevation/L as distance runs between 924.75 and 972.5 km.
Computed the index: 6.0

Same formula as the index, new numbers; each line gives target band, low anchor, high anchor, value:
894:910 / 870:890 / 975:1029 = -4.3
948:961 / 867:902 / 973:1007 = 0.9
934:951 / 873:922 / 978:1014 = 1.5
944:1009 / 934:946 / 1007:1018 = -1.8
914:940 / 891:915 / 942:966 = 0.3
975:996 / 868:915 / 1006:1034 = -1.9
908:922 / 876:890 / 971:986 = -3.6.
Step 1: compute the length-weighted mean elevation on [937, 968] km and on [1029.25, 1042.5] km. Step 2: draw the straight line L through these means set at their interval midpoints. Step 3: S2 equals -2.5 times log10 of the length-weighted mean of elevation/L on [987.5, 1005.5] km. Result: -0.16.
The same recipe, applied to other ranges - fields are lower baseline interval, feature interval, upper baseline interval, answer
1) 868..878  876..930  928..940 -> -0.12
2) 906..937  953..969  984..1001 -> 0.08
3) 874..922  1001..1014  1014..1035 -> -0.10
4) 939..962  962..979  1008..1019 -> -0.12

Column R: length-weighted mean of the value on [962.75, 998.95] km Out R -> 139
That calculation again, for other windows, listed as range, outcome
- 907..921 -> 161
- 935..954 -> 125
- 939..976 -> 131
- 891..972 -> 139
